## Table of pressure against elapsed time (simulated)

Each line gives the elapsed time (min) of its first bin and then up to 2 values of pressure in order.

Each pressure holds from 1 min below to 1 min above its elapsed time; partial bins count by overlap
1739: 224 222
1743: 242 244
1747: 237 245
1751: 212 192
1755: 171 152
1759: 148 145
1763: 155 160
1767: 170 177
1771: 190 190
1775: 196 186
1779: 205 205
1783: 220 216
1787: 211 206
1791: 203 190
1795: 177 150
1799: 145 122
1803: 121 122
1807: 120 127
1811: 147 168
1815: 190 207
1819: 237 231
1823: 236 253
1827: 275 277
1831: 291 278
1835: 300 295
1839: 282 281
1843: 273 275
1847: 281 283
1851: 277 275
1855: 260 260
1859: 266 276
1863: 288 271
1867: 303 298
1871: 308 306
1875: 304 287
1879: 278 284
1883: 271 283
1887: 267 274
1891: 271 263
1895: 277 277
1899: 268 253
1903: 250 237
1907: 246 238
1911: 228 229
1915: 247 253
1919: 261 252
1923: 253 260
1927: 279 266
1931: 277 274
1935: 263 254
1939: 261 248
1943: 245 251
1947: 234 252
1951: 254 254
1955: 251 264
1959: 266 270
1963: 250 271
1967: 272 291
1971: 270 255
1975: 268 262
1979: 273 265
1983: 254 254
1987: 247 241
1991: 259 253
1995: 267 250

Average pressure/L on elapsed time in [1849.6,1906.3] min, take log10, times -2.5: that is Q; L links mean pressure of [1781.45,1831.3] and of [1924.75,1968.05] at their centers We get -0.21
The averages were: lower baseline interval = 192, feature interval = 276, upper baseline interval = 260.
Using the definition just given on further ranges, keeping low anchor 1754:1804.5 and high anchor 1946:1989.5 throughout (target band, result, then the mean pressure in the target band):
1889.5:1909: -0.13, 259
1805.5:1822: 0.09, 177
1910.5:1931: -0.07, 255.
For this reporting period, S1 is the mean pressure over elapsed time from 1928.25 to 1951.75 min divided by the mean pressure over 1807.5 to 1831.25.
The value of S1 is 1.19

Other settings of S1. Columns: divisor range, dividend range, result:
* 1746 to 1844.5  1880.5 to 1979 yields 1.29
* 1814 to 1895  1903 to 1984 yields 0.94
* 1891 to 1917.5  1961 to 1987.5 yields 1.05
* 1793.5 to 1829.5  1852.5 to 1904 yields 1.52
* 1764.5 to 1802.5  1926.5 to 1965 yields 1.40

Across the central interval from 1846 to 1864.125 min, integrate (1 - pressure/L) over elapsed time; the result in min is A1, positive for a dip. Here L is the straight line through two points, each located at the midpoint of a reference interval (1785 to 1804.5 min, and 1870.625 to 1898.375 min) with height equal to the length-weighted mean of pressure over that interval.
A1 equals -2.2 min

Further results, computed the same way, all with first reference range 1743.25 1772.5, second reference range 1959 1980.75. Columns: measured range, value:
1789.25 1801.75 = 2.1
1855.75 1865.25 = -1.9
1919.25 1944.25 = -0.7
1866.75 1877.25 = -3.2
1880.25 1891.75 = -1.9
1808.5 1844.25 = -4.9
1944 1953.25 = 0.4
